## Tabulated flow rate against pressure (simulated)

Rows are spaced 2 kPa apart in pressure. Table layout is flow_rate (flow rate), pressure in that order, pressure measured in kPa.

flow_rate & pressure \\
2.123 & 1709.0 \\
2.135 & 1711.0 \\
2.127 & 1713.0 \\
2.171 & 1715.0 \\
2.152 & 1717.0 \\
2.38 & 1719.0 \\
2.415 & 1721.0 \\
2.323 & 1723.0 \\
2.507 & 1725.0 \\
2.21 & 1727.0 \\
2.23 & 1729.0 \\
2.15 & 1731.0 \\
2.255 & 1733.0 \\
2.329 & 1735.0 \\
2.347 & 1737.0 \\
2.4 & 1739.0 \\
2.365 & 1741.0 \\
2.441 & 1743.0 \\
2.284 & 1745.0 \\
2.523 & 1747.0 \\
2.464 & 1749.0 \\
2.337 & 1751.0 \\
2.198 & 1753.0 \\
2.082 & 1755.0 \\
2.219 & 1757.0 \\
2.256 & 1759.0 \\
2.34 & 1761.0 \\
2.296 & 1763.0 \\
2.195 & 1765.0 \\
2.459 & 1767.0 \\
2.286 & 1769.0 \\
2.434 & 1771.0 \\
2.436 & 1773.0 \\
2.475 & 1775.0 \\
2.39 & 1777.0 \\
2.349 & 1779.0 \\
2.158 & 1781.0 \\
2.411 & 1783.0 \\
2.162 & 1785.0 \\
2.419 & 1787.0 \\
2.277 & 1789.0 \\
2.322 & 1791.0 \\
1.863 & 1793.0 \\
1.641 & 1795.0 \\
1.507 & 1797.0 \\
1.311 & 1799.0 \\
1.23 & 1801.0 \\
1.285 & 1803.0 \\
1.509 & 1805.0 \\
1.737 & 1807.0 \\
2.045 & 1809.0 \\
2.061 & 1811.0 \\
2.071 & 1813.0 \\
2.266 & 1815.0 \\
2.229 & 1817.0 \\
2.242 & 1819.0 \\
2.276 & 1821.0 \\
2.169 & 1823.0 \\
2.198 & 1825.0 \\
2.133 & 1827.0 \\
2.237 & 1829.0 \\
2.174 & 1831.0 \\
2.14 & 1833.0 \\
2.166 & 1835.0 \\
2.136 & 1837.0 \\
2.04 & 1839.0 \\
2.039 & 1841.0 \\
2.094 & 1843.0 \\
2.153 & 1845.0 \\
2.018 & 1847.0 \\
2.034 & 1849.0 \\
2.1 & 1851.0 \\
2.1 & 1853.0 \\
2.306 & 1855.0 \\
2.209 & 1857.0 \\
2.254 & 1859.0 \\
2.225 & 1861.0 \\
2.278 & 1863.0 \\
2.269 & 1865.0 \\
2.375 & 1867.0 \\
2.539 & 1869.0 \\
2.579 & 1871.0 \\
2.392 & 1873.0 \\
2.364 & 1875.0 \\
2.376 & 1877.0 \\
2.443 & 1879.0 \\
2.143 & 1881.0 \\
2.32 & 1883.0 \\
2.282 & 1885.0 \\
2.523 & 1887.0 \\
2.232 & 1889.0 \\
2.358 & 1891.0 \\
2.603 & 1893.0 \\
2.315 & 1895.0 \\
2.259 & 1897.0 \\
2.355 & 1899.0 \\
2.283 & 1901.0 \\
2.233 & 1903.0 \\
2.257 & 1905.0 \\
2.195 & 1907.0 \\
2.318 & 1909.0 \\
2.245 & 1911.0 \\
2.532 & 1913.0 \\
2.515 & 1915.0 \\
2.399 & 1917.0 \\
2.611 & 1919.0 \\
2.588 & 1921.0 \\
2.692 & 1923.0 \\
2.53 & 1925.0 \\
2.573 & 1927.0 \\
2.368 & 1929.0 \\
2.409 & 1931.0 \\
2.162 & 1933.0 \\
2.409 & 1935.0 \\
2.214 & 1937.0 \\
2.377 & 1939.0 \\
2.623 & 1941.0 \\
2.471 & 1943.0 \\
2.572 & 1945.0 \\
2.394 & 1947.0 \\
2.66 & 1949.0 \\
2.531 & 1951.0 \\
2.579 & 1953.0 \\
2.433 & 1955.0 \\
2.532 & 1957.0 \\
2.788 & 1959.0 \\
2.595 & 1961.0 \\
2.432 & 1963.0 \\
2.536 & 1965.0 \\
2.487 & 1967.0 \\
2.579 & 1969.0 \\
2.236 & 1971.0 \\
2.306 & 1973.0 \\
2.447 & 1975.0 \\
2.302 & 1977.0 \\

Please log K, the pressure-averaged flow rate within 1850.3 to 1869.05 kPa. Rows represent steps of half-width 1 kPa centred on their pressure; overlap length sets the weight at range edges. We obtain 2.25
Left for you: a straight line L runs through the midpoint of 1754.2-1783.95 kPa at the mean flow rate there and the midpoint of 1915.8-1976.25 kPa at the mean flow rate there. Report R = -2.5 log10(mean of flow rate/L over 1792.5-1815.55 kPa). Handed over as 0.36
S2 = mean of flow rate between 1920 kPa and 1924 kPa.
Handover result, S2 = 2.64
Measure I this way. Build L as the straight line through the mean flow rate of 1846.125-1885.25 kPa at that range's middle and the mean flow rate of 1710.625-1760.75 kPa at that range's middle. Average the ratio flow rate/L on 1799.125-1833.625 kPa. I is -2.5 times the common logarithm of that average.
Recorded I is 0.16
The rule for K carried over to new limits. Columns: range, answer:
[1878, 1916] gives 2.34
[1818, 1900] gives 2.25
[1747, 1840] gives 2.13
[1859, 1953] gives 2.4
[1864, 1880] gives 2.42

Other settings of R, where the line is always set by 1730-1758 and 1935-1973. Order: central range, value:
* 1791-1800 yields 0.379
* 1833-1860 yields 0.132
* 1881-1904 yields 0.049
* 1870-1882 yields 0.020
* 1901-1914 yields 0.073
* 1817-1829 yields 0.082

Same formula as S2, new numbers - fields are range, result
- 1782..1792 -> 2.32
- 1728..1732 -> 2.19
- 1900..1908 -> 2.24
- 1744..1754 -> 2.36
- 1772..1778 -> 2.43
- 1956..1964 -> 2.59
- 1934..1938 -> 2.31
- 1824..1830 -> 2.19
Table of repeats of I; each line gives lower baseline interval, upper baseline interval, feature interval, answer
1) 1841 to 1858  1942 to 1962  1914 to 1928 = -0.058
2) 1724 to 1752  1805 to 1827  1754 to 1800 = 0.020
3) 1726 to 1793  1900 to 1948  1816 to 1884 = 0.067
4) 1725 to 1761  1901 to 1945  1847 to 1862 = 0.100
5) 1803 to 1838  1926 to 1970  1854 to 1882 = -0.051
